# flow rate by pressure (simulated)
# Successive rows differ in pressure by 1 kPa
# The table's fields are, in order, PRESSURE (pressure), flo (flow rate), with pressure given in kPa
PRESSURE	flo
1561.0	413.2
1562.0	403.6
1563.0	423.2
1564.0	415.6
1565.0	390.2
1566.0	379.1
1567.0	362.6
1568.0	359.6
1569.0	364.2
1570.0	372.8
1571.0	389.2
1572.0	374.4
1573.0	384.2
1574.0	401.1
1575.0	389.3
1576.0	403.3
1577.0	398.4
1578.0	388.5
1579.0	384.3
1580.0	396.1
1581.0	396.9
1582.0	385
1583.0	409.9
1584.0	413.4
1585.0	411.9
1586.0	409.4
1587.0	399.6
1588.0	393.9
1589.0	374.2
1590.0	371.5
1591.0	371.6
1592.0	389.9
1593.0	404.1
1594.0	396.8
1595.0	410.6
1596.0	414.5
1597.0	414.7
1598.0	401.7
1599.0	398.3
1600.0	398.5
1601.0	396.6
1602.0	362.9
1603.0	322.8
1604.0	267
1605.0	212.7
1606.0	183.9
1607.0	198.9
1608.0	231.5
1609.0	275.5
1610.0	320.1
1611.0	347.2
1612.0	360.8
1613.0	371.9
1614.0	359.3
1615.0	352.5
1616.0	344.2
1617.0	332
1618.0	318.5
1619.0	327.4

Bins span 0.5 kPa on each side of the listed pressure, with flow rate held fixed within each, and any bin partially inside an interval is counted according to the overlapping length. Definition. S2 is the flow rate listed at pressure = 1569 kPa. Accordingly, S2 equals 364.2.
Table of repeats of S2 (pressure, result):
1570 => 372.8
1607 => 198.9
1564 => 415.6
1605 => 212.7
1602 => 362.9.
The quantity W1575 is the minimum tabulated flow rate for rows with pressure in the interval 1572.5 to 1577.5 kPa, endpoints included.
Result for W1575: 384.2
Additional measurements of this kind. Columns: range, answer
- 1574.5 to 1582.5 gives 384.3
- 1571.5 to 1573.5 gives 374.4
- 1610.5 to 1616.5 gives 344.2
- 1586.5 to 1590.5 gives 371.5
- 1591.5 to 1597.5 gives 389.9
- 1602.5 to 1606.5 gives 183.9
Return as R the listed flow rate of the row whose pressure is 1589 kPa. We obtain 374.2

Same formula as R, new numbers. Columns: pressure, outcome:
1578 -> 388.5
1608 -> 231.5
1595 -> 410.6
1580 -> 396.1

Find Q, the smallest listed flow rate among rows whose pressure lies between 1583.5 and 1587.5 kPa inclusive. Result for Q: 399.6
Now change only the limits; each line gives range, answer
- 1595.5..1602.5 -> 362.9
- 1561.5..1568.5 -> 359.6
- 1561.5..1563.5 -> 403.6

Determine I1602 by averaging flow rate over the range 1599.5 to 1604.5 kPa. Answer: 350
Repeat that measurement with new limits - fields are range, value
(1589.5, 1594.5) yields 387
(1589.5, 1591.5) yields 372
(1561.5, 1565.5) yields 408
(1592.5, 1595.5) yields 404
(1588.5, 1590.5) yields 373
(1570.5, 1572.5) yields 382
